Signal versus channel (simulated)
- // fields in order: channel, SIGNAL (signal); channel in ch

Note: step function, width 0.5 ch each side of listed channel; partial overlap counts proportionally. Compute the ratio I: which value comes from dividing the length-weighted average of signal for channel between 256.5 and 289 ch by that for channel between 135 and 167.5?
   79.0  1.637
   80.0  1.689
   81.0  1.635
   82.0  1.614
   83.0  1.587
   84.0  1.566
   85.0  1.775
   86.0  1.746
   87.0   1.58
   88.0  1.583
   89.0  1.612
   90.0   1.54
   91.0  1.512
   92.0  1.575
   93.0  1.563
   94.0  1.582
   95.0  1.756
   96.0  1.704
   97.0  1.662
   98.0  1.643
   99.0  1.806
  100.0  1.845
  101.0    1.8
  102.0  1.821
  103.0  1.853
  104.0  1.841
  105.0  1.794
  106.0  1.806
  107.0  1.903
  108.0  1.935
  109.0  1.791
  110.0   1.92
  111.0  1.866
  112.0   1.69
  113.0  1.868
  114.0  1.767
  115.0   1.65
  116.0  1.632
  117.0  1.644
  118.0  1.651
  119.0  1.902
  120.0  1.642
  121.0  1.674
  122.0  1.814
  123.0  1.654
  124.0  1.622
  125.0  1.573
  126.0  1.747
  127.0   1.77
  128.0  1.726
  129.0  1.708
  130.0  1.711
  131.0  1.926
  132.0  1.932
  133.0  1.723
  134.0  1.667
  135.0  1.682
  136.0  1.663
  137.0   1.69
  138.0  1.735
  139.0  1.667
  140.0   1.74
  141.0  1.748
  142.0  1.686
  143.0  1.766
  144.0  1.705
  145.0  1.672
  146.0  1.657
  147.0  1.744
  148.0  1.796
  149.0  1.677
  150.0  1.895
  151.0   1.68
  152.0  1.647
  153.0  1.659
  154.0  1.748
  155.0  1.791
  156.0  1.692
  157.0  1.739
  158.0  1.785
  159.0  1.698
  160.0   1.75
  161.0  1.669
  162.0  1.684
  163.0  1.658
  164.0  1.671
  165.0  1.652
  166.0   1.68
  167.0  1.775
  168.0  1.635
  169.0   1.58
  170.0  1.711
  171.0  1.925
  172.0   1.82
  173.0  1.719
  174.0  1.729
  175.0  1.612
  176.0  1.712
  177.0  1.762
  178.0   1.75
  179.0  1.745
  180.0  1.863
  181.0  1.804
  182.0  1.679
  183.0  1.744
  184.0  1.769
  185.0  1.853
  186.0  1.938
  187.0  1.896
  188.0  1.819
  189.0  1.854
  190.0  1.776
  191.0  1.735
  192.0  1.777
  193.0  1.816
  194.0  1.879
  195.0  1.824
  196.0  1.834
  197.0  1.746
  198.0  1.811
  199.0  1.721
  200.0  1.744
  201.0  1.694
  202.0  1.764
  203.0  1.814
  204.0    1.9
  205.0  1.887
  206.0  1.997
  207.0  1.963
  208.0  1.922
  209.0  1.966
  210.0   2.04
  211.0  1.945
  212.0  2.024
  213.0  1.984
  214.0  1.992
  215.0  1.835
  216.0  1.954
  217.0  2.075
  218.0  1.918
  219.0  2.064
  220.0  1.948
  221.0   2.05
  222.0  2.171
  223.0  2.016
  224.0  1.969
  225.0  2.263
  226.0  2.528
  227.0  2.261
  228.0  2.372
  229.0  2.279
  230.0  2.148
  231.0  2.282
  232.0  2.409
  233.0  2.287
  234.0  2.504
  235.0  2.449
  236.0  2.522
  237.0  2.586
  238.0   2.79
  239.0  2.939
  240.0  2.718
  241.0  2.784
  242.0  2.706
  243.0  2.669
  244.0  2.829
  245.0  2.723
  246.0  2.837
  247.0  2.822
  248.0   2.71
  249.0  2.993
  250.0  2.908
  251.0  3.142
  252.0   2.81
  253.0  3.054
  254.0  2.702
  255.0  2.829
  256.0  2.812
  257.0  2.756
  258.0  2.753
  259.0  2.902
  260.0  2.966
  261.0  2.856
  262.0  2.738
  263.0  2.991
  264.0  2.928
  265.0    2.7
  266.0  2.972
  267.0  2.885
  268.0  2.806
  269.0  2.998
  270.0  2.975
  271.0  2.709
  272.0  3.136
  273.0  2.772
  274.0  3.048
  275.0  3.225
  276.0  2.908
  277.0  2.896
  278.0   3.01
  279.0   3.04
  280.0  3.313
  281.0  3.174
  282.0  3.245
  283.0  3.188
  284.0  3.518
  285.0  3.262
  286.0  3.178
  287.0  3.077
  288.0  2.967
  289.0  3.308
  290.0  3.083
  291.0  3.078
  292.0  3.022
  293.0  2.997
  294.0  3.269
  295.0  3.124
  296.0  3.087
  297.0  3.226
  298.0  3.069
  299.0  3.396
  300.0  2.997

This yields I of 1.8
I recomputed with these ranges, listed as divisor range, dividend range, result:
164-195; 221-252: 1.44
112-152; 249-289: 1.73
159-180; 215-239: 1.32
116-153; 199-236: 1.20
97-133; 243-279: 1.63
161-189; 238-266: 1.62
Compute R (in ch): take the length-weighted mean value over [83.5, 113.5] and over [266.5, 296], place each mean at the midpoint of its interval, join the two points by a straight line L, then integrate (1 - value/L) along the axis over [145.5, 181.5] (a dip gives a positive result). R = 7.9 ch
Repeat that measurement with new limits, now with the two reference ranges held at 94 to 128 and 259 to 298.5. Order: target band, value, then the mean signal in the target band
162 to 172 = 2.21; 1.7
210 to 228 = 3.61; 2.07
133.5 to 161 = 4.27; 1.72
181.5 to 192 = 2.39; 1.8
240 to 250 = -0.02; 2.79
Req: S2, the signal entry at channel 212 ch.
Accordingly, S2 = 2.024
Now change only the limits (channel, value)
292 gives 3.022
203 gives 1.814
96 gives 1.704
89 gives 1.612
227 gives 2.261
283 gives 3.188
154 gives 1.748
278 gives 3.01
